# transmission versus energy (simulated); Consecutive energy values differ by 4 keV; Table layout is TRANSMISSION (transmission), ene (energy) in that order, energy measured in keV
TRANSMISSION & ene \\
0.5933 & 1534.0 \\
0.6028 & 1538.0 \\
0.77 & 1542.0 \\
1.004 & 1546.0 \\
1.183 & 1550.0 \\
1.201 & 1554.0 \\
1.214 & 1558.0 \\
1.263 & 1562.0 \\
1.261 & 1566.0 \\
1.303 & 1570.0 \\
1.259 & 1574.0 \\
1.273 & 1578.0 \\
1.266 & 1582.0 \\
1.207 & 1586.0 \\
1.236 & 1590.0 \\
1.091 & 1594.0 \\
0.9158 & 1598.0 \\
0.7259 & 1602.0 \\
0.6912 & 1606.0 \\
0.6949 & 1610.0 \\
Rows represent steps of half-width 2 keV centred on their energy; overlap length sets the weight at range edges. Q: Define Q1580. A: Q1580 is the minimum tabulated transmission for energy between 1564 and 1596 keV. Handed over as 1.091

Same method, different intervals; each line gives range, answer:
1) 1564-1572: 1.261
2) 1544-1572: 1.004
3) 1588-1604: 0.7259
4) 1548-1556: 1.183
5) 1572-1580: 1.259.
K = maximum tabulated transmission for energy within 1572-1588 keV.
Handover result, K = 1.273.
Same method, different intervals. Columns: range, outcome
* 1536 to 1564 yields 1.263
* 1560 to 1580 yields 1.303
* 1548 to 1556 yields 1.201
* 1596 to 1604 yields 0.9158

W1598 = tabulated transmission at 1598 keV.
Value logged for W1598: 0.9158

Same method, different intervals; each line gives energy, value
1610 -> 0.6949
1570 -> 1.303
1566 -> 1.261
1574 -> 1.259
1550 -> 1.183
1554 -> 1.201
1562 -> 1.263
